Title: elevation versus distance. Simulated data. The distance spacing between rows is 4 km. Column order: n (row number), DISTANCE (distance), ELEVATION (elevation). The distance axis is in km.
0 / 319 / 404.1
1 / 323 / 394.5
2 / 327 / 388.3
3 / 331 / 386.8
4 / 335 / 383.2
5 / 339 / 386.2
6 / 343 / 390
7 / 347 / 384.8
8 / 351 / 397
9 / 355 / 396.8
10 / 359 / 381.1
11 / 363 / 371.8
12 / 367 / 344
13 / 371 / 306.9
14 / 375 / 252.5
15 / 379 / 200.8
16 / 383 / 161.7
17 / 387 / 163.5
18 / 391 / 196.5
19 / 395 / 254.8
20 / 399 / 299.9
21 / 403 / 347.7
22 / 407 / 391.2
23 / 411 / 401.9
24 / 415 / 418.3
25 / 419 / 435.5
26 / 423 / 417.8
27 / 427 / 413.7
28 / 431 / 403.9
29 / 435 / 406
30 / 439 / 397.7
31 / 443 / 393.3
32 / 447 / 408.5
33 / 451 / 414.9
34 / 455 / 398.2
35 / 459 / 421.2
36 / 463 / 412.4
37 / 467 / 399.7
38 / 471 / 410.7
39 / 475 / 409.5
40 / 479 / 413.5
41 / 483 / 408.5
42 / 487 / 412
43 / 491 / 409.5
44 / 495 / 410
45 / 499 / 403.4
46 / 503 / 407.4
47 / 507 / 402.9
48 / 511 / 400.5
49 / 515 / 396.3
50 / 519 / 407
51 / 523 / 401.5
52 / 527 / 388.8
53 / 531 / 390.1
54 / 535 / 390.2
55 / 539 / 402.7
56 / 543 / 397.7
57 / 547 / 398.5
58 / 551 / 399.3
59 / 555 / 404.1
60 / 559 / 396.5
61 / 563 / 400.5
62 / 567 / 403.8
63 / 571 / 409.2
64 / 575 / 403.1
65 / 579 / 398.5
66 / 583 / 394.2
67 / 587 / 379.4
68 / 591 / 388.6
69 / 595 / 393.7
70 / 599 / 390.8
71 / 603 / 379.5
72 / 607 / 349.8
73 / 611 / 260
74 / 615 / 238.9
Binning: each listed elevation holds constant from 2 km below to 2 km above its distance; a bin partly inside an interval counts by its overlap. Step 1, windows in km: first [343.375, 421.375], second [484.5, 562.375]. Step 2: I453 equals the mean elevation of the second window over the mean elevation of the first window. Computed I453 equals 1.2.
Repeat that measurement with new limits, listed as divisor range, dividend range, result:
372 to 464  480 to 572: 1.16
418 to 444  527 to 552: 0.97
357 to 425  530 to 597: 1.26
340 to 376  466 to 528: 1.12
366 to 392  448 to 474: 1.79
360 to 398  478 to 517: 1.59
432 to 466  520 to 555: 0.98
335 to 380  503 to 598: 1.13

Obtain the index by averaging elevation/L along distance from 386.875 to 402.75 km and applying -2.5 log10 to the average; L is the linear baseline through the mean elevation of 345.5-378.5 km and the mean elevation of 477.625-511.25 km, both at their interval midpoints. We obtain 0.41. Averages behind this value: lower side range 347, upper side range 408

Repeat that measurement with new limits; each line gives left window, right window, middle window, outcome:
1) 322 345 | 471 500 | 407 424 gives -0.04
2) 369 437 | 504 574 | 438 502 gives -0.14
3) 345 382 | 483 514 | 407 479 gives -0.09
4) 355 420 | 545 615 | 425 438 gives -0.24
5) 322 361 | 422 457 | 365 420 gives 0.32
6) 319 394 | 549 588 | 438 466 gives -0.13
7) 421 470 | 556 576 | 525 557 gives 0.02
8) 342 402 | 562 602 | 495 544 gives -0.09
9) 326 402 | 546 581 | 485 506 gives -0.10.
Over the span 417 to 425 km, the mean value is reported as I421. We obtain 427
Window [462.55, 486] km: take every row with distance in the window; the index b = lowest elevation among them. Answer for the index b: 399.7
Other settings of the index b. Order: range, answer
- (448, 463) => 398.2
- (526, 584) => 388.8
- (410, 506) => 393.3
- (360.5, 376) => 252.5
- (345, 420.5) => 161.7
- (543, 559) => 396.5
